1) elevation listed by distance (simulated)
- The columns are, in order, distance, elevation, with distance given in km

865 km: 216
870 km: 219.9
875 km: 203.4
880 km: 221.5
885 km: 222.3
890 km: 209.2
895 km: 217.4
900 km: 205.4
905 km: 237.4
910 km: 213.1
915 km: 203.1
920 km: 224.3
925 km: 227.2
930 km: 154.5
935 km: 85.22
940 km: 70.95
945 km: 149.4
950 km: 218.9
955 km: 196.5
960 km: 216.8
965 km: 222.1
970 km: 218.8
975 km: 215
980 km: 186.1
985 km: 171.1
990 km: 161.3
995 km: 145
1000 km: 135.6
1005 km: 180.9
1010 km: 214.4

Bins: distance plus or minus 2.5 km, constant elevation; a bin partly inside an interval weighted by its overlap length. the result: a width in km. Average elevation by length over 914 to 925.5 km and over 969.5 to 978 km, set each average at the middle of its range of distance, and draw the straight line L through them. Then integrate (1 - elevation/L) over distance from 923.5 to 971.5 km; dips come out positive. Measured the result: 9.4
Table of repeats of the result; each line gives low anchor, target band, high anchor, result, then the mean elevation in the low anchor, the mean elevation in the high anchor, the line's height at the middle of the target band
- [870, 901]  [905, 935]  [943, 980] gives 1.83 km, 214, 205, 210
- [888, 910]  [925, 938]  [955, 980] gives 4.62 km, 217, 213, 215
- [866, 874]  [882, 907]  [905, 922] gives -0.18 km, 216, 217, 216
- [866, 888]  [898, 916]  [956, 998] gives -0.60 km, 217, 192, 209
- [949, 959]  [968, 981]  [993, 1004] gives -2.15 km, 207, 146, 179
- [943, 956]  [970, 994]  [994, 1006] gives -2.80 km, 189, 152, 165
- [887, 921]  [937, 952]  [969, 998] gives 4.17 km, 215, 180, 197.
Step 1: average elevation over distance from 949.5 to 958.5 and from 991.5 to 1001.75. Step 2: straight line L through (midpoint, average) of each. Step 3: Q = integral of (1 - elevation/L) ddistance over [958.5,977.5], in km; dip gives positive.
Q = -3.4 km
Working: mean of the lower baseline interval 206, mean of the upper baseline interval 143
